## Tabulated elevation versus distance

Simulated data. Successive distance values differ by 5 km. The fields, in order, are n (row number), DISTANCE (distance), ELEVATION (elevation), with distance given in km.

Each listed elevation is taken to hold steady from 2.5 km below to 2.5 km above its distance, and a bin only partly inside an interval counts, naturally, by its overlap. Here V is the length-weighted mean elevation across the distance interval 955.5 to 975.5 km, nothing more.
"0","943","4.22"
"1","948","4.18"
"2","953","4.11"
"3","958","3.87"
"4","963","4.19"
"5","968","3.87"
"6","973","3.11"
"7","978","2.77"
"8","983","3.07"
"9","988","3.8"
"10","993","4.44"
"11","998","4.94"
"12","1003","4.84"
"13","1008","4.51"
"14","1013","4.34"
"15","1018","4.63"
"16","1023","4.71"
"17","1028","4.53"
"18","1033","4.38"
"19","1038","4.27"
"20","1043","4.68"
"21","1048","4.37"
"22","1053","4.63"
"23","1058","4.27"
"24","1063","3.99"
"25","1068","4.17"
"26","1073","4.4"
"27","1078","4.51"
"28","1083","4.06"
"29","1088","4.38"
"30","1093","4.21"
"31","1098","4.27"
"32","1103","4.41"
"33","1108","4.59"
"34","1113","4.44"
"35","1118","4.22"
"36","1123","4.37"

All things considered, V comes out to 3.76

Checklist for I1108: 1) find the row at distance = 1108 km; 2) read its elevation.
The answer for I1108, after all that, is 4.59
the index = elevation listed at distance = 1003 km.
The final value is 4.84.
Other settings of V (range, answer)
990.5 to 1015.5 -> 4.61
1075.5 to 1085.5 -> 4.28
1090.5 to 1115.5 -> 4.38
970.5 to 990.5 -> 3.19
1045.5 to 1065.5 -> 4.31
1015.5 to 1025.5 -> 4.67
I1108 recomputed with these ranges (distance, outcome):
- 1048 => 4.37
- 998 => 4.94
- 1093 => 4.21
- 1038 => 4.27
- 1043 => 4.68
